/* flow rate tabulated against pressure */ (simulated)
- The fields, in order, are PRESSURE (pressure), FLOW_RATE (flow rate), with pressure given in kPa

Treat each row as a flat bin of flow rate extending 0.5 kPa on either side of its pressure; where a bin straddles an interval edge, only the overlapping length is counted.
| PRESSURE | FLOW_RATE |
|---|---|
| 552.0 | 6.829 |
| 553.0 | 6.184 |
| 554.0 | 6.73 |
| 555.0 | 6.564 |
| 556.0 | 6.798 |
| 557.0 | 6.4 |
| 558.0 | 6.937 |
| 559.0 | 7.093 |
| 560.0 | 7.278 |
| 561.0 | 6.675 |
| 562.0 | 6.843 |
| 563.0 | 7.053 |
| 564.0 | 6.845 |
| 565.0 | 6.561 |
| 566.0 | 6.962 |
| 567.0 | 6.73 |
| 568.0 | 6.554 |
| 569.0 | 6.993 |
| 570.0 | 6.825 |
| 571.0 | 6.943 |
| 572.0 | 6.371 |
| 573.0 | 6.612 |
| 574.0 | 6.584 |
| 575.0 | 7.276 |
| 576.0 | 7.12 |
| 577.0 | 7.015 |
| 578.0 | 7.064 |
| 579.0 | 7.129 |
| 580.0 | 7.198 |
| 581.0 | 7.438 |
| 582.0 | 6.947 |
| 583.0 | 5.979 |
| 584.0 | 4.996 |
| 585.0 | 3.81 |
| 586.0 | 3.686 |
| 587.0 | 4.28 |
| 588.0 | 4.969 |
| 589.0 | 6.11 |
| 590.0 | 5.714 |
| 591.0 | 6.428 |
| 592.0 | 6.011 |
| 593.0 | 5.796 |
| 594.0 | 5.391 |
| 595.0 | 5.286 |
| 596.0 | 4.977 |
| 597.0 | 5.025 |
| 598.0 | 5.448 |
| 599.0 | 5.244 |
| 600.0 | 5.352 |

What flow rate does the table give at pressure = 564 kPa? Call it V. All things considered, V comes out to 6.845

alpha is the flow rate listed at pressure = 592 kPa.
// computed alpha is 6.011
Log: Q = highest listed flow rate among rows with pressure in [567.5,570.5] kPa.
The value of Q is 6.993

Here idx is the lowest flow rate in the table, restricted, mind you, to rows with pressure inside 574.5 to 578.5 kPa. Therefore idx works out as 7.015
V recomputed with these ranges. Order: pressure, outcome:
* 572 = 6.371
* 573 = 6.612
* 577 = 7.015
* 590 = 5.714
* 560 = 7.278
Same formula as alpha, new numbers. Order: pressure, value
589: 6.11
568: 6.554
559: 7.093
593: 5.796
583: 5.979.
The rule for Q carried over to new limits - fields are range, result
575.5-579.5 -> 7.129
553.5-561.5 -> 7.278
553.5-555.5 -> 6.73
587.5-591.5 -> 6.428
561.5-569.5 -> 7.053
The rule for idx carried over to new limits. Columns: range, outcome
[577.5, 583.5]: 5.979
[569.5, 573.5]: 6.371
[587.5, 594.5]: 4.969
